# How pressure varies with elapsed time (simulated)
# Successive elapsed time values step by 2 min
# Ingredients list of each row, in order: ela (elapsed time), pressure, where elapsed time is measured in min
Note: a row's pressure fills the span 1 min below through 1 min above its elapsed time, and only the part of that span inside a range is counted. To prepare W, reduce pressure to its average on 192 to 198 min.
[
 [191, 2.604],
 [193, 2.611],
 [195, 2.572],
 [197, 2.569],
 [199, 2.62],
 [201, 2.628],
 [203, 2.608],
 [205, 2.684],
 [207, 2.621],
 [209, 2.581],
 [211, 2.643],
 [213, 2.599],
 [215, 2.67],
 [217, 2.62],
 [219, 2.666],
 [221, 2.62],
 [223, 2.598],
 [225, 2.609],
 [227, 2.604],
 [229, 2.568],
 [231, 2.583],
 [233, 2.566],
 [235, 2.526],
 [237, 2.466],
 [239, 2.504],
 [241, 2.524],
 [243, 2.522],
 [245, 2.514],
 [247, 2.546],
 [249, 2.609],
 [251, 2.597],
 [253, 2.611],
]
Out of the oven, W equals 2.58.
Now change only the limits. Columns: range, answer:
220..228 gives 2.61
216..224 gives 2.63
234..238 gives 2.5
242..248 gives 2.53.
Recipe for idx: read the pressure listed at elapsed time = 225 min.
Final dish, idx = 2.609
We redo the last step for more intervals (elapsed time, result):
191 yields 2.604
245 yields 2.514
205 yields 2.684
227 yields 2.604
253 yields 2.611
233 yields 2.566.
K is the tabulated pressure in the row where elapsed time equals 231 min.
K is 2.583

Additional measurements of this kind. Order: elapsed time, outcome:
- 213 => 2.599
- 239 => 2.504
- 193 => 2.611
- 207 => 2.621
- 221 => 2.62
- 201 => 2.628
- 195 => 2.572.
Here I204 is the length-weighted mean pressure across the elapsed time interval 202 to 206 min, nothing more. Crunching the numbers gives 2.65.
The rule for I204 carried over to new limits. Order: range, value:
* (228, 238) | 2.54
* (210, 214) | 2.62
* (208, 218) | 2.62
